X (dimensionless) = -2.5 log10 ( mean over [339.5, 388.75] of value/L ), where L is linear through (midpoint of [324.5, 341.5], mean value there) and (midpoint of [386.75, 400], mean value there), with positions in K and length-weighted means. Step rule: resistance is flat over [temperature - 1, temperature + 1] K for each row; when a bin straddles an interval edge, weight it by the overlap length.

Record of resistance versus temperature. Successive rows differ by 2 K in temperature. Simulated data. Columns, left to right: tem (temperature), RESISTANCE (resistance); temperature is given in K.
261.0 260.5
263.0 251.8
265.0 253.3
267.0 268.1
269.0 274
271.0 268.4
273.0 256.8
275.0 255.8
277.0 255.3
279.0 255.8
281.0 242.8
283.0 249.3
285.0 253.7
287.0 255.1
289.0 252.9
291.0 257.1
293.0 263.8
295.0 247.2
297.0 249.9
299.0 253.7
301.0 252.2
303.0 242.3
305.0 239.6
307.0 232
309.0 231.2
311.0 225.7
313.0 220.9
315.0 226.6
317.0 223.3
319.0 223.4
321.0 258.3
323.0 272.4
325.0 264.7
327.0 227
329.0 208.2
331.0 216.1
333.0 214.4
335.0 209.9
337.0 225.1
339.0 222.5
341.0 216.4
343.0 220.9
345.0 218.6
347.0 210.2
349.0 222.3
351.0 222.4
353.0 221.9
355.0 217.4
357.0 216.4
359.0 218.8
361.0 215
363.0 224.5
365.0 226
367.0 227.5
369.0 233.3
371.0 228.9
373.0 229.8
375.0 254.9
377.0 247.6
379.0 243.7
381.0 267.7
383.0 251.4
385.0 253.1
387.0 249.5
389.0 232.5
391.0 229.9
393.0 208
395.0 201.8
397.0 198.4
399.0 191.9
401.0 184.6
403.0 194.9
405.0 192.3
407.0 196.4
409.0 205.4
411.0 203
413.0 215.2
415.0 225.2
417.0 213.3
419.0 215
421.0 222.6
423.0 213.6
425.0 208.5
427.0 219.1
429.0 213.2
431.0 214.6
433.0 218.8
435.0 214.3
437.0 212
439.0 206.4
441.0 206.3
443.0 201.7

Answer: -0.06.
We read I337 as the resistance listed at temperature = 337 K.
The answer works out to 225.1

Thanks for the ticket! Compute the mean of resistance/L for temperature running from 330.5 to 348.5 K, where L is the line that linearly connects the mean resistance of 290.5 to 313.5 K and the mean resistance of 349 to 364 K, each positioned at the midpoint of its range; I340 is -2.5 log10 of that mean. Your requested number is 0.05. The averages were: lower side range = 243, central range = 217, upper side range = 220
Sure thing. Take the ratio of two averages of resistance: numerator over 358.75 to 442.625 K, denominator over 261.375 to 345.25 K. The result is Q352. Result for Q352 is 0.91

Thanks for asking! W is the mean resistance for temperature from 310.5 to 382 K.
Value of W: 228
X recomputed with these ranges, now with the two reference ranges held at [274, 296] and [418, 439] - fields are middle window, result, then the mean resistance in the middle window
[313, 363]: 0.069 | 225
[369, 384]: -0.076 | 245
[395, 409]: 0.143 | 195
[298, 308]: 0.021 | 244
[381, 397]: -0.033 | 232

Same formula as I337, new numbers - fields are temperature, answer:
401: 184.6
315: 226.6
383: 251.4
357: 216.4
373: 229.8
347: 210.2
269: 274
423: 213.6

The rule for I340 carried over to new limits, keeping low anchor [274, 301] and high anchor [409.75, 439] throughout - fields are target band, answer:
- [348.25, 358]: 0.07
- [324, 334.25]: 0.07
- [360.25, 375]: 0.01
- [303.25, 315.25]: 0.08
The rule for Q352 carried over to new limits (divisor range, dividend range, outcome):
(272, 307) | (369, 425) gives 0.88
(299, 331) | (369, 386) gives 1.04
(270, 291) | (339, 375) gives 0.87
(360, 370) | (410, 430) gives 0.95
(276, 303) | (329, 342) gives 0.86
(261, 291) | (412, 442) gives 0.84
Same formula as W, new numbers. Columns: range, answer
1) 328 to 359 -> 218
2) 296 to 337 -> 234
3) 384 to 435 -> 213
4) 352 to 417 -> 222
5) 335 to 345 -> 220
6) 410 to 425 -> 215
